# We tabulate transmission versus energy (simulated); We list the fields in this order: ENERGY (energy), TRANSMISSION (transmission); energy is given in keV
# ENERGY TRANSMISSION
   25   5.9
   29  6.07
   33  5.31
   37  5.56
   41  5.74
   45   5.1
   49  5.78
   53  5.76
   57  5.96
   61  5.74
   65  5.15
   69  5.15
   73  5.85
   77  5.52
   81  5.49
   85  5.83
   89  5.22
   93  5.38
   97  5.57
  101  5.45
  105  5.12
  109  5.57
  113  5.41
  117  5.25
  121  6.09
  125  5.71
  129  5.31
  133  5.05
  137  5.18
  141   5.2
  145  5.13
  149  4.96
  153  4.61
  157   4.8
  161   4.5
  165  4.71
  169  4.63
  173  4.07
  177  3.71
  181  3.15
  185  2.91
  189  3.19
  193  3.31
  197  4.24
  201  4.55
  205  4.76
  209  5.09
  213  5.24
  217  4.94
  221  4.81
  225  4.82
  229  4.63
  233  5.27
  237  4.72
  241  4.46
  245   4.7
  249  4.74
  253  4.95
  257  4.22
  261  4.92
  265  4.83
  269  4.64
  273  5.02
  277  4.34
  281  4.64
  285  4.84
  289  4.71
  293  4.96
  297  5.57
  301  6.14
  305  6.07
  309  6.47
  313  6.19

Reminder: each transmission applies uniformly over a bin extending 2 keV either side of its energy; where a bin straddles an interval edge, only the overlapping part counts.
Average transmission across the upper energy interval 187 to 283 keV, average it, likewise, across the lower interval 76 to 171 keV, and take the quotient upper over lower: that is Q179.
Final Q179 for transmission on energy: 0.88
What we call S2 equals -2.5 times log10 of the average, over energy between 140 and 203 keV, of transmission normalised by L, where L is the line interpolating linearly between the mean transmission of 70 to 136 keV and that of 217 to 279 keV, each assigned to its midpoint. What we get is 0.22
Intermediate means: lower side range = 5.48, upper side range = 4.74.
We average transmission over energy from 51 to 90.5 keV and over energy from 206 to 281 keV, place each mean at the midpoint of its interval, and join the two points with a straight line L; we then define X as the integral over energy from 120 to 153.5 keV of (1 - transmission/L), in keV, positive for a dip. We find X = 0.1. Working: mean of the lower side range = 5.57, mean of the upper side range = 4.79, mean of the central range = 5.25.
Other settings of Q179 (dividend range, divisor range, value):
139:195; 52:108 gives 0.76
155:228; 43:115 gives 0.78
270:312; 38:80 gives 0.95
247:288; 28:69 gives 0.84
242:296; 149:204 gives 1.16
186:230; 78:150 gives 0.83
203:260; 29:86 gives 0.86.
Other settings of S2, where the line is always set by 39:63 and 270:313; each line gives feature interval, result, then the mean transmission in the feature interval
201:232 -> 0.112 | 4.89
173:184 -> 0.487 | 3.5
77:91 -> 0.022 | 5.51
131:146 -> 0.082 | 5.14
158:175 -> 0.219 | 4.5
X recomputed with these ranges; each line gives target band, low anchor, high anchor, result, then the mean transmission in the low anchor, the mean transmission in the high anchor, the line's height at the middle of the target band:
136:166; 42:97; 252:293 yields 1.89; 5.54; 4.72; 5.21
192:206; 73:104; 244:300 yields 2.33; 5.51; 4.82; 5.09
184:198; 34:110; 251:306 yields 4.88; 5.52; 4.97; 5.2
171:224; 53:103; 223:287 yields 8.71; 5.54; 4.73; 4.99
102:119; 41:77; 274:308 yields 0.44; 5.57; 5.19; 5.49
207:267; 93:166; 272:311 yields 4.98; 5.21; 5.28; 5.26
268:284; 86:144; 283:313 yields 2.55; 5.4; 5.58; 5.56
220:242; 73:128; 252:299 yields 0.81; 5.52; 4.8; 4.98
